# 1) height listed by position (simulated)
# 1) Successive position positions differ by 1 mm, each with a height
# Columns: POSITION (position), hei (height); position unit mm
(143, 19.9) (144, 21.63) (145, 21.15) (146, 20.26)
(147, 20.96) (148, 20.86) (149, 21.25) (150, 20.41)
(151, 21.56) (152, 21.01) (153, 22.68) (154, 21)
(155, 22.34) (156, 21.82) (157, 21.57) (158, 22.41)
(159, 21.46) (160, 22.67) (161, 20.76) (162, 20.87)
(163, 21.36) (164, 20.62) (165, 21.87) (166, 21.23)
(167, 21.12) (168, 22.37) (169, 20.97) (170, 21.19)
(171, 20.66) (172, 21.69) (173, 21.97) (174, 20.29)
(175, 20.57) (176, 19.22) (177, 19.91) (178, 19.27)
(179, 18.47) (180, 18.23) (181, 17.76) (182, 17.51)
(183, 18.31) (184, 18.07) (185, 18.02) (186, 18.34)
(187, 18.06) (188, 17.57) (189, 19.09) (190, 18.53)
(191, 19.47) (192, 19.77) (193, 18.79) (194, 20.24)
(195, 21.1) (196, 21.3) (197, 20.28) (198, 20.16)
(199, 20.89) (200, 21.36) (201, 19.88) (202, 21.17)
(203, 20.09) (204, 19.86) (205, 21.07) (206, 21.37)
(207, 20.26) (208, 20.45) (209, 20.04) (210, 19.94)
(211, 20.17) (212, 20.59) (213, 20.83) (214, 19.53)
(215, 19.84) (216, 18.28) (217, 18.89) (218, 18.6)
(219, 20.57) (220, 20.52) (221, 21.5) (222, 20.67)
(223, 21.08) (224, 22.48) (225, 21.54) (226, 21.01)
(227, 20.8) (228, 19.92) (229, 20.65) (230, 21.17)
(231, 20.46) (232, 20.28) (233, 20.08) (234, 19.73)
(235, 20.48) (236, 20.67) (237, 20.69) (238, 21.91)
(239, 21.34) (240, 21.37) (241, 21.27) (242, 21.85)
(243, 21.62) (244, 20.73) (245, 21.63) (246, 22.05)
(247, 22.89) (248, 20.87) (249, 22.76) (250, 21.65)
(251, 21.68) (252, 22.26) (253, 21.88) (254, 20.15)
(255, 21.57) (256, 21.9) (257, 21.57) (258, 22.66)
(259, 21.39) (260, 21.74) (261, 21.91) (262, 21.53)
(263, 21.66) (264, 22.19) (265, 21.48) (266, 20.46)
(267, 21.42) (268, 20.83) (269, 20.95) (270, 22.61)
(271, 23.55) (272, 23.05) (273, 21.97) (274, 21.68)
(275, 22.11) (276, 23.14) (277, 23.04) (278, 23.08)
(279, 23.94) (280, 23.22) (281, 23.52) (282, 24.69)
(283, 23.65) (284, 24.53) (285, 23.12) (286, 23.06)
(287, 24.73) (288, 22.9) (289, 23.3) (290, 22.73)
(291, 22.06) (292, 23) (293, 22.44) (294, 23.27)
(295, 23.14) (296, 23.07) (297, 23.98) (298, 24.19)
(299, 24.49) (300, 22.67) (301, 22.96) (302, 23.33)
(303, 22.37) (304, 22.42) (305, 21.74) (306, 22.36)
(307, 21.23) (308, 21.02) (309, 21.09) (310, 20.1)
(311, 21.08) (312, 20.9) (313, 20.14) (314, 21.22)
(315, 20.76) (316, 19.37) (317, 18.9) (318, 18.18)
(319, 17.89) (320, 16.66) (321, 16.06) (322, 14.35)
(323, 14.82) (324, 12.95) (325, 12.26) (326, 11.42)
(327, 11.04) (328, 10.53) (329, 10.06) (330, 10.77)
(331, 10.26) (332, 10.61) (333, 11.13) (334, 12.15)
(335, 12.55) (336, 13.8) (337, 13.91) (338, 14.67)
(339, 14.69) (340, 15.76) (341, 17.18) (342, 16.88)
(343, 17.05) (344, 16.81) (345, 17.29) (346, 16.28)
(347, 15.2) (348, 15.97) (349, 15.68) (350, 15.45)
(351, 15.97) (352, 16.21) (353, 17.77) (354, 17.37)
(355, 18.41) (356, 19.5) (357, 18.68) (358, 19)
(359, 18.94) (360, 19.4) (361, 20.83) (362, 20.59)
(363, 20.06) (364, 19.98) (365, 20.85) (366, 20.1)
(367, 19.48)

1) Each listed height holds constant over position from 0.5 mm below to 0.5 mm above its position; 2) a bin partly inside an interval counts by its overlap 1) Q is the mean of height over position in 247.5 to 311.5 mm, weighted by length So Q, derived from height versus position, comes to 22.4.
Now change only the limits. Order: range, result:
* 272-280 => 22.8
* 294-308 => 22.9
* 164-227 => 20.1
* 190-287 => 21.3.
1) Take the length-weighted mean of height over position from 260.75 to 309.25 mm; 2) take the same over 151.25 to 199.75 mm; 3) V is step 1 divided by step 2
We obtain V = 1.1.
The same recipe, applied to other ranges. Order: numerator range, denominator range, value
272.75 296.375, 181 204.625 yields 1.19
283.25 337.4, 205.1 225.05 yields 0.93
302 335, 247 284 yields 0.76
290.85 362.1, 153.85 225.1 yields 0.88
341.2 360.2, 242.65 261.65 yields 0.79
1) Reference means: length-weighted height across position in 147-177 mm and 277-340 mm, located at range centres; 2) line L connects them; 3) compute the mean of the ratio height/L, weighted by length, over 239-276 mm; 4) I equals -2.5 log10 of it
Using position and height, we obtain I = -0.096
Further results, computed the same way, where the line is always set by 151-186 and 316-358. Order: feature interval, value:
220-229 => -0.13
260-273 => -0.25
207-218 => -0.04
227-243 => -0.14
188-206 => -0.03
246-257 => -0.22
